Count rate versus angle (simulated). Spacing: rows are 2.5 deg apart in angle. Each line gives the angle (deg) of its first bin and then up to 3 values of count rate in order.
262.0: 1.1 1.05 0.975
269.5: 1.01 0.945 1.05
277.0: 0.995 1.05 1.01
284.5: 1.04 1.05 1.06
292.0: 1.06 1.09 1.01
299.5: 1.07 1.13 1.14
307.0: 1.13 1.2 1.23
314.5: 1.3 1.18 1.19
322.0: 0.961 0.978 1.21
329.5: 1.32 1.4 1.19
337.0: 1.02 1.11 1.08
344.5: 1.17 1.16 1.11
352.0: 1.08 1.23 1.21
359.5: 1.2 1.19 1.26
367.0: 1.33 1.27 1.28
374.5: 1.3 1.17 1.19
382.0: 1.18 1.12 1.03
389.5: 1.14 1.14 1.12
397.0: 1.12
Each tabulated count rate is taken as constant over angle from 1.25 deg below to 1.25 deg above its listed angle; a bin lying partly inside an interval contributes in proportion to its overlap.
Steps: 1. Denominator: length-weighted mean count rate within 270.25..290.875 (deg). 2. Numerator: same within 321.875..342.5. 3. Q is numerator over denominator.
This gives 1.1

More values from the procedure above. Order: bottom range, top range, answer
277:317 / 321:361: 1.04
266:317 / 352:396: 1.11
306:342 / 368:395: 1.01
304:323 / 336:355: 0.95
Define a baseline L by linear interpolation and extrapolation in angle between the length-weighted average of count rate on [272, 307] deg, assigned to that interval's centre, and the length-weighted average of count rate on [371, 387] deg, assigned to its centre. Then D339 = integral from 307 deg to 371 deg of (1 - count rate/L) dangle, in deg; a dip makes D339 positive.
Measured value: -2.9 deg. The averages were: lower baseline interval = 1.06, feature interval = 1.18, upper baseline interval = 1.19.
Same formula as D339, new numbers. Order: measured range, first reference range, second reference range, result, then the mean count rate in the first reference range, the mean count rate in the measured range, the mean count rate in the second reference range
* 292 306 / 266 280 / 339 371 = -0.3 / 1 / 1.09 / 1.19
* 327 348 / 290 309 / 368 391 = -0.8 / 1.09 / 1.18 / 1.19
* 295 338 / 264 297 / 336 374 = -2.1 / 1.03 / 1.16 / 1.18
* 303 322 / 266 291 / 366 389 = -1.7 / 1.02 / 1.18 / 1.2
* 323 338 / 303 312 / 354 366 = 0.1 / 1.17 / 1.19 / 1.22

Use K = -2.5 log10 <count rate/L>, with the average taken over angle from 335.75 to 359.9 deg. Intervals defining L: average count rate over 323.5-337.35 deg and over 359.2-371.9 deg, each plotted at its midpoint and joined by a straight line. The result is 0.086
